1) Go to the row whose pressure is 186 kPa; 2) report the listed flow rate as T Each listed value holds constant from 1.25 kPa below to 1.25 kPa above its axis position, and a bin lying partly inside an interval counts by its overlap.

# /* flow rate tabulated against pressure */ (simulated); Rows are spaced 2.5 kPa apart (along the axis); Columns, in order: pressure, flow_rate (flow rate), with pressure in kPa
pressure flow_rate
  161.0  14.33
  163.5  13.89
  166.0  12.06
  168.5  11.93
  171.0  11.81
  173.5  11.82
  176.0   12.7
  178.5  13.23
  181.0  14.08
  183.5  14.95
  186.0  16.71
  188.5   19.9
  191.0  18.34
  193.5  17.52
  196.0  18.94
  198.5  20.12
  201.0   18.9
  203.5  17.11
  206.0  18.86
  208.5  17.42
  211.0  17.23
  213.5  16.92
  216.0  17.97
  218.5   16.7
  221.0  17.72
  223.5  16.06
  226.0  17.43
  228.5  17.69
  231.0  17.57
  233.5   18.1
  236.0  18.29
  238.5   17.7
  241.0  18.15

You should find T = 16.71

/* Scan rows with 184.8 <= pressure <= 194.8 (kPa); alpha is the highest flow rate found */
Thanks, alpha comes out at 19.9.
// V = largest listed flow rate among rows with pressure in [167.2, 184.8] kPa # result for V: 14.95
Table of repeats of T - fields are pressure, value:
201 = 18.9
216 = 17.97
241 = 18.15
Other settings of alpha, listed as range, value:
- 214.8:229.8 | 17.97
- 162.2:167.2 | 13.89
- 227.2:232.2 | 17.69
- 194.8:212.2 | 20.12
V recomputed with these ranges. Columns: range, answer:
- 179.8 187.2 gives 16.71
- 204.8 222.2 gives 18.86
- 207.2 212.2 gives 17.42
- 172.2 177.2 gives 12.7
